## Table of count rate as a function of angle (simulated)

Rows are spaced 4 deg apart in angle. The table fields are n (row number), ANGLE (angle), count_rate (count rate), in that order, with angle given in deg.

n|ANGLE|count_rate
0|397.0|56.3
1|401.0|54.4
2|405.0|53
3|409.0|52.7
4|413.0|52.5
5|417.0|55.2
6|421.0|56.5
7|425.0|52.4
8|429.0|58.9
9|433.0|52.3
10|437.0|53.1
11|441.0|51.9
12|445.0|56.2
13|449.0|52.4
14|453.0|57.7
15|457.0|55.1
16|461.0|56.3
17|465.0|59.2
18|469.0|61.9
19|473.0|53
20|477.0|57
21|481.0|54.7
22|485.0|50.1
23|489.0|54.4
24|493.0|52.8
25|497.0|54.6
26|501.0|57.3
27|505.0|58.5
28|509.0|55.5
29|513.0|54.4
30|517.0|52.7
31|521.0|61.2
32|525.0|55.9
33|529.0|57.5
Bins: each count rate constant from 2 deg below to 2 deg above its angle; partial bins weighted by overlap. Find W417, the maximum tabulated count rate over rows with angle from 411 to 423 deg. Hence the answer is 56.5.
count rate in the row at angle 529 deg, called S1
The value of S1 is 57.5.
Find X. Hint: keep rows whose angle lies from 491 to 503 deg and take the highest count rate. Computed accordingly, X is 57.3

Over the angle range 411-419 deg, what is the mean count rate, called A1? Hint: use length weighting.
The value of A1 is 53.9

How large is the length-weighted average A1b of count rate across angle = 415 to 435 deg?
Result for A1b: 55.1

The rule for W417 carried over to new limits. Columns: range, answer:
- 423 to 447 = 58.9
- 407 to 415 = 52.7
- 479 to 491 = 54.7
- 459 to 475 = 61.9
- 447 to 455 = 57.7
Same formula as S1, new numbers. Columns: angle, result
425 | 52.4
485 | 50.1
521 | 61.2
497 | 54.6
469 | 61.9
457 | 55.1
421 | 56.5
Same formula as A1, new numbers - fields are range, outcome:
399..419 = 53.6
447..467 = 56.1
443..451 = 54.3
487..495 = 53.6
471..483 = 54.9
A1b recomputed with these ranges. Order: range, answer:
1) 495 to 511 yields 56.5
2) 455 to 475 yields 57.1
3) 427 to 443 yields 54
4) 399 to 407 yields 53.7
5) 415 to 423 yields 55.9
